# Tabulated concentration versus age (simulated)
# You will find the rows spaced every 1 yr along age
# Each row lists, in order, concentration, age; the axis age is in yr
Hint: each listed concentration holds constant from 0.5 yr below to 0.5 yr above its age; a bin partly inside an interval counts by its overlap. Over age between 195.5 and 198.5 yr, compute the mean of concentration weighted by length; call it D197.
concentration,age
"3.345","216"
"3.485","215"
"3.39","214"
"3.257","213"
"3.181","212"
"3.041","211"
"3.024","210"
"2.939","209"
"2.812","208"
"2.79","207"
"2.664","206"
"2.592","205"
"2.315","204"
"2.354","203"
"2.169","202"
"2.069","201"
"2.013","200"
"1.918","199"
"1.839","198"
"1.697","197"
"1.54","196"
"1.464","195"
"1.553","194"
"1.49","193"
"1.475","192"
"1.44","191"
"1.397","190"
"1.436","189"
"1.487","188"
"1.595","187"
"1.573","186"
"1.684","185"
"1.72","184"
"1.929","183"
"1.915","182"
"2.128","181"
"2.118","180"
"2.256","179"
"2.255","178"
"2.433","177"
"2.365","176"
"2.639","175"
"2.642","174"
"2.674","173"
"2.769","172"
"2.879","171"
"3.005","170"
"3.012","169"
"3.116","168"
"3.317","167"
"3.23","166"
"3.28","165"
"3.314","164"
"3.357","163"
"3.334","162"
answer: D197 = 1.69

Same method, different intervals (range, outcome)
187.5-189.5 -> 1.46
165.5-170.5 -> 3.14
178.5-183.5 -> 2.07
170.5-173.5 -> 2.77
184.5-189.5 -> 1.56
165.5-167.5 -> 3.27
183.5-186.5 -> 1.66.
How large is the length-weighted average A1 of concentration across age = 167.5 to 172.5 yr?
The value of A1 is 2.96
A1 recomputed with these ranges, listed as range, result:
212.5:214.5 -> 3.32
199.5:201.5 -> 2.04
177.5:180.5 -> 2.21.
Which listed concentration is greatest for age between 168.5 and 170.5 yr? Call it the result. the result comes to 3.012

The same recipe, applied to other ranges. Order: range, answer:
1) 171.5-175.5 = 2.769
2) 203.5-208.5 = 2.812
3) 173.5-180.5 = 2.642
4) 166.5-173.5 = 3.317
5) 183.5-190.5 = 1.72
